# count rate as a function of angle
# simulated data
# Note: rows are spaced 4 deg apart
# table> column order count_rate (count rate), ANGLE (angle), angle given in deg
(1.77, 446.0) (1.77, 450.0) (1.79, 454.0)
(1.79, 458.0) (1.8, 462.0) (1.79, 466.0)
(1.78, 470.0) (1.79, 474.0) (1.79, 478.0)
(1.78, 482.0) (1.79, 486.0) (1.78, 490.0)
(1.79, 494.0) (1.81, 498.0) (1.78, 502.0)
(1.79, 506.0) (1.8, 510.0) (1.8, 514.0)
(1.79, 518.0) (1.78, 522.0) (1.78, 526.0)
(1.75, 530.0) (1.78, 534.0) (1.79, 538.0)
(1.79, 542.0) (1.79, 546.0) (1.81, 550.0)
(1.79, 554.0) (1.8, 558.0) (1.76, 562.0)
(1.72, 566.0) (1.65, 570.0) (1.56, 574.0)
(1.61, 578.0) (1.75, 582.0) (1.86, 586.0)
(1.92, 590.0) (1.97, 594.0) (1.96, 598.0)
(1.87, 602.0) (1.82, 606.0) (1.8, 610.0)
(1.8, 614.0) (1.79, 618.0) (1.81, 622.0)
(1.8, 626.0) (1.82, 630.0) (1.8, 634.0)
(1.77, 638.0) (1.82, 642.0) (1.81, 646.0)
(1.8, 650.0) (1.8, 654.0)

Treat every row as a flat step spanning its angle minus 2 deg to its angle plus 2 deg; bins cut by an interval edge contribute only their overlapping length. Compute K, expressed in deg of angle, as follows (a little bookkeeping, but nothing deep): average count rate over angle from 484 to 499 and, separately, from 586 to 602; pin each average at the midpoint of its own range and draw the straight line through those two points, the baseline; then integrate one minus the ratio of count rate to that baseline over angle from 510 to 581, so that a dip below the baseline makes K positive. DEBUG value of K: 4.24 deg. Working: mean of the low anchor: 1.79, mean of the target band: 1.75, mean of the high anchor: 1.93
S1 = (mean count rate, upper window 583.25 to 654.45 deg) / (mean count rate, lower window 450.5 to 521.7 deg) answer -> 1.02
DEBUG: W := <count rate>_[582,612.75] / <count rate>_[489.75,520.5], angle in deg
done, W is 1.05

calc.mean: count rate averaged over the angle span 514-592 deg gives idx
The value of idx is 1.76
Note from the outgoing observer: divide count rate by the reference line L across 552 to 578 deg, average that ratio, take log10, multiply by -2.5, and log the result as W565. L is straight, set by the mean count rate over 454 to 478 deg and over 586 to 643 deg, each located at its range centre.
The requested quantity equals 0.07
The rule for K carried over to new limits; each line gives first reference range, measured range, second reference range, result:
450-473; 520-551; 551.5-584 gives -0.9 deg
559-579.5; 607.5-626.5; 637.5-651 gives -0.5 deg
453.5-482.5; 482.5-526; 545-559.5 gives 0.1 deg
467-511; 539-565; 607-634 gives 0.1 deg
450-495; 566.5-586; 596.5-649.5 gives 1.5 deg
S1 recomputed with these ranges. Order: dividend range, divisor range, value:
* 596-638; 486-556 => 1.02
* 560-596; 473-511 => 0.98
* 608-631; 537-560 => 1.00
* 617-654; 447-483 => 1.01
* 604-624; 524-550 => 1.01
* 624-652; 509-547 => 1.01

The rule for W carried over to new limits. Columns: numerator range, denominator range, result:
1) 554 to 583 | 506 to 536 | 0.95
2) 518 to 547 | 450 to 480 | 1.00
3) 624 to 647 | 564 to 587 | 1.07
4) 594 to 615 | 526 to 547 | 1.05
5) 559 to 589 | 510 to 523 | 0.96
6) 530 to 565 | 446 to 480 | 1.00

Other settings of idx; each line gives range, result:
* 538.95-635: 1.79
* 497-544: 1.79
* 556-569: 1.75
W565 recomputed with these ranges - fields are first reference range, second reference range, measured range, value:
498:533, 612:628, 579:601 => -0.05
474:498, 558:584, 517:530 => -0.02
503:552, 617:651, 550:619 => 0.00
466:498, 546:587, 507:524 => -0.02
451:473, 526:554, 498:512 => 0.00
